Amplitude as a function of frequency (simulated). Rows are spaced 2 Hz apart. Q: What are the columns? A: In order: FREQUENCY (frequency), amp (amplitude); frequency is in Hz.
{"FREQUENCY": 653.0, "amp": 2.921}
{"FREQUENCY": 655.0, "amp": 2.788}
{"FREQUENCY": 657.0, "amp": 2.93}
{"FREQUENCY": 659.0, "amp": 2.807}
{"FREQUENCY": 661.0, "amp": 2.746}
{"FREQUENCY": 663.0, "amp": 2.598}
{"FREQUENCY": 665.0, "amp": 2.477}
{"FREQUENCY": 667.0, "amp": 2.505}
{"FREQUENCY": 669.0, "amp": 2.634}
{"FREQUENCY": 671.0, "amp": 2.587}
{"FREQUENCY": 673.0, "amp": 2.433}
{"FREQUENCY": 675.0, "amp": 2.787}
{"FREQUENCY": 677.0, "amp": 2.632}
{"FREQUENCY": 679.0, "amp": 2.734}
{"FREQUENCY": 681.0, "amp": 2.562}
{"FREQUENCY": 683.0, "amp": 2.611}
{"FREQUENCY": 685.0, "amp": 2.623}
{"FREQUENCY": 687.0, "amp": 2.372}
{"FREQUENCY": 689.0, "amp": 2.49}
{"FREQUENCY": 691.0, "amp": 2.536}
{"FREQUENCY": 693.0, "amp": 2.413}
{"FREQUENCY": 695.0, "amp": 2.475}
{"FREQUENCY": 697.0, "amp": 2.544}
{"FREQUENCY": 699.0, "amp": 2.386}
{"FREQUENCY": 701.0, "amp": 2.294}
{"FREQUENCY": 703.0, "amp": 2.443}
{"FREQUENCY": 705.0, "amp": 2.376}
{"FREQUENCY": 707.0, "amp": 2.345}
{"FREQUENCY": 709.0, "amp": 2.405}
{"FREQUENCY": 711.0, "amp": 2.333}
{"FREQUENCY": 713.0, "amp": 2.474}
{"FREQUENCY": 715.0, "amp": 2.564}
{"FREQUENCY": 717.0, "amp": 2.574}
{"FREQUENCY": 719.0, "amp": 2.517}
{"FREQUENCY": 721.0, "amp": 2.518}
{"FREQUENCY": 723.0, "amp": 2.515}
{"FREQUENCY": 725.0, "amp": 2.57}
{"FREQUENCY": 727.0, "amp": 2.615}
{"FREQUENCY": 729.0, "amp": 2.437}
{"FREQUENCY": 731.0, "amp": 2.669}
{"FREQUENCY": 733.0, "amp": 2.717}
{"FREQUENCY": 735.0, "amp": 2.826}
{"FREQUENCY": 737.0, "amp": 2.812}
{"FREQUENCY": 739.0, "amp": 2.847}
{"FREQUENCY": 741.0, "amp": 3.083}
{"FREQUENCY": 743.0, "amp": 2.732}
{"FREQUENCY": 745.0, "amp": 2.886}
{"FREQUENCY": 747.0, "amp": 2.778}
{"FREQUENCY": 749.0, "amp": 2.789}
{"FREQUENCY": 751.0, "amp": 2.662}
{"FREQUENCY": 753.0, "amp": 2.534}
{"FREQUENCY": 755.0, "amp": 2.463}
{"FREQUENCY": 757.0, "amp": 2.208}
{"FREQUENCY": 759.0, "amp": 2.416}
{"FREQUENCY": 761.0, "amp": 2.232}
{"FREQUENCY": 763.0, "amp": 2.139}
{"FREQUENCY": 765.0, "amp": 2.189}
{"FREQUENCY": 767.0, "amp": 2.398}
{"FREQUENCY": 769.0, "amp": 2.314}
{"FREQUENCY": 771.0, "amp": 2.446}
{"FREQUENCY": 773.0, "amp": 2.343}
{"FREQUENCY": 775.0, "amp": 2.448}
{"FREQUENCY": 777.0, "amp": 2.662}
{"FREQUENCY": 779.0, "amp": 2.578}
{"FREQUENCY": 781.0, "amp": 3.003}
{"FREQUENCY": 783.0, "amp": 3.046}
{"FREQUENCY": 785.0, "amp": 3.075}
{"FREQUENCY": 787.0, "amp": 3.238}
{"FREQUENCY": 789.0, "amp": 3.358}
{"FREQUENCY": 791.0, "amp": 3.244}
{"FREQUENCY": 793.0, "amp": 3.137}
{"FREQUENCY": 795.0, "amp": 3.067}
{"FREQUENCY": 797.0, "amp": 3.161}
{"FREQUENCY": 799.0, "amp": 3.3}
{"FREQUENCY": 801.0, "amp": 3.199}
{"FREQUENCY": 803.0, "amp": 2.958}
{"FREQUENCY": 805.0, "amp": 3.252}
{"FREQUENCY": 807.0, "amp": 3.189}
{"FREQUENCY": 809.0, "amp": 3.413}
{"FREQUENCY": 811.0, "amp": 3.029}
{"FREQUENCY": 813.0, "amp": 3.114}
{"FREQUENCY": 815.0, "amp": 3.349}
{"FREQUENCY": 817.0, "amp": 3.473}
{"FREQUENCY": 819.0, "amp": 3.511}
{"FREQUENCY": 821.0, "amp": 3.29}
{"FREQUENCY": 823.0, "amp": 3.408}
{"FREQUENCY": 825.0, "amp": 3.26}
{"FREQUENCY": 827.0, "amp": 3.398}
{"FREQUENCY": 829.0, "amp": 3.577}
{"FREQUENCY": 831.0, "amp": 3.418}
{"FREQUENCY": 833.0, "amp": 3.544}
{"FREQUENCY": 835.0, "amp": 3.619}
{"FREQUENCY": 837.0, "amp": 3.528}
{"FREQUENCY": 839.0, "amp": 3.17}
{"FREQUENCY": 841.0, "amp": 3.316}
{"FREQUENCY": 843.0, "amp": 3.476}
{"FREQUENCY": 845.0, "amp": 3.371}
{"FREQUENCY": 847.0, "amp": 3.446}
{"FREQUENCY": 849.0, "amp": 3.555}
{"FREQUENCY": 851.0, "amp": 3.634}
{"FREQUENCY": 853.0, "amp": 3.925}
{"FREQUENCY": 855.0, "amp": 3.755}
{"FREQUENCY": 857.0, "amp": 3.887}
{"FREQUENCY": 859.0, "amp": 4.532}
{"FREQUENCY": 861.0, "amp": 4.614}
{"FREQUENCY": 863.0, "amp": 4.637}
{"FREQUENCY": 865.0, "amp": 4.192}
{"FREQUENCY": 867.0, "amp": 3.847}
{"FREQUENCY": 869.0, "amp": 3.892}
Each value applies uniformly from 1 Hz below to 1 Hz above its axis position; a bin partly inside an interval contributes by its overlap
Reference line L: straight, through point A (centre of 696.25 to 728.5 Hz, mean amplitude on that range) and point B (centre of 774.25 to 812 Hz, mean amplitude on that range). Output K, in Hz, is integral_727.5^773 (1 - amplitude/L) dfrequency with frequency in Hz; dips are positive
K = 2.90 Hz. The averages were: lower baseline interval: 2.47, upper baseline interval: 3.08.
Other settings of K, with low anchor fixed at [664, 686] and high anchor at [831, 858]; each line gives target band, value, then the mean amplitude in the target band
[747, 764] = 3.33 Hz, 2.45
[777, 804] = 1.33 Hz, 3.09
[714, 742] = 2.28 Hz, 2.66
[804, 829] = 0.56 Hz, 3.32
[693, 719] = 3.15 Hz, 2.44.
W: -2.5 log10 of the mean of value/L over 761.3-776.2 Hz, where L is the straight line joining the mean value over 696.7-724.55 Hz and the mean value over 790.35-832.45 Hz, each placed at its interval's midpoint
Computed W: 0.25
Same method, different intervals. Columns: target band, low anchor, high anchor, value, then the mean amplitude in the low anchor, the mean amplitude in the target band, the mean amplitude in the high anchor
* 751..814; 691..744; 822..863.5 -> 0.121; 2.56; 2.81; 3.66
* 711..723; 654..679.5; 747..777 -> 0.010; 2.66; 2.51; 2.42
